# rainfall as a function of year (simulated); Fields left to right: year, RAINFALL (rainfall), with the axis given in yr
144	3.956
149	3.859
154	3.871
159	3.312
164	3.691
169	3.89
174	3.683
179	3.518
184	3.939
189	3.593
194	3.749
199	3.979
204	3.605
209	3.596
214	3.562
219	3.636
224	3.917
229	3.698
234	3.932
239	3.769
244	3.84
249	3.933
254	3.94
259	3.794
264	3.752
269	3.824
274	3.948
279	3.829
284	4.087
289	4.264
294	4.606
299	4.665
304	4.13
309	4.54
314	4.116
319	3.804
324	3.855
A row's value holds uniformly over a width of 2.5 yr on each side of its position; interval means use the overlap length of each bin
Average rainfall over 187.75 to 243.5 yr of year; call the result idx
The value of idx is 3.74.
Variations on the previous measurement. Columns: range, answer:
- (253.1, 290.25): 3.92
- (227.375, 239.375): 3.81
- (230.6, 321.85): 4.04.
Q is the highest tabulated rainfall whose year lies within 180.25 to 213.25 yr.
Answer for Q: 3.979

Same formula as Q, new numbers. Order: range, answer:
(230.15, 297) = 4.606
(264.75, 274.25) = 3.948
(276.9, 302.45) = 4.665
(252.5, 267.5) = 3.94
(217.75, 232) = 3.917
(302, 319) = 4.54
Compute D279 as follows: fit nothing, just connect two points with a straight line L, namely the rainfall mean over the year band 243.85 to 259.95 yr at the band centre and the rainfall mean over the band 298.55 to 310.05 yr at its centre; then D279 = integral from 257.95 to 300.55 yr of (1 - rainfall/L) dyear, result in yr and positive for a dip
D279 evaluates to 0.8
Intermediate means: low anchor 3.89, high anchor 4.39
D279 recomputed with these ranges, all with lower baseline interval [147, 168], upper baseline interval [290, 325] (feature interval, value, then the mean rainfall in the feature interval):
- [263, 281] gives 1.2 yr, 3.85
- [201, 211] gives 0.7 yr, 3.62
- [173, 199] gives 0.5 yr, 3.72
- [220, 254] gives 1.3 yr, 3.85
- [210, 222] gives 0.9 yr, 3.61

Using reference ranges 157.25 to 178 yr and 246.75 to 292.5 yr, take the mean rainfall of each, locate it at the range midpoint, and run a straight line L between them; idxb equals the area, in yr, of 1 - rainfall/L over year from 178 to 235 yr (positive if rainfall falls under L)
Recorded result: 0.5 yr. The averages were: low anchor 3.65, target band 3.73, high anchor 3.94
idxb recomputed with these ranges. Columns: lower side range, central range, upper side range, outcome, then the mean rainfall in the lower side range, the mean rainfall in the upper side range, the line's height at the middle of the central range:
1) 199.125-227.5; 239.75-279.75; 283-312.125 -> 2.16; 3.69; 4.39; 4.08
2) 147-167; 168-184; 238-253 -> 0.03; 3.68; 3.86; 3.72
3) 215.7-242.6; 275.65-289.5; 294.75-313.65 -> 0.71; 3.79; 4.42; 4.24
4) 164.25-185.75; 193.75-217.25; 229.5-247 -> 0.59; 3.74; 3.83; 3.79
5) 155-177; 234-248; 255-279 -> -0.19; 3.66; 3.84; 3.79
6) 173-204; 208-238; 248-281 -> 0.47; 3.74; 3.86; 3.79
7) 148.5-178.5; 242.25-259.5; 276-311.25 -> 0.89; 3.69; 4.3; 4.1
